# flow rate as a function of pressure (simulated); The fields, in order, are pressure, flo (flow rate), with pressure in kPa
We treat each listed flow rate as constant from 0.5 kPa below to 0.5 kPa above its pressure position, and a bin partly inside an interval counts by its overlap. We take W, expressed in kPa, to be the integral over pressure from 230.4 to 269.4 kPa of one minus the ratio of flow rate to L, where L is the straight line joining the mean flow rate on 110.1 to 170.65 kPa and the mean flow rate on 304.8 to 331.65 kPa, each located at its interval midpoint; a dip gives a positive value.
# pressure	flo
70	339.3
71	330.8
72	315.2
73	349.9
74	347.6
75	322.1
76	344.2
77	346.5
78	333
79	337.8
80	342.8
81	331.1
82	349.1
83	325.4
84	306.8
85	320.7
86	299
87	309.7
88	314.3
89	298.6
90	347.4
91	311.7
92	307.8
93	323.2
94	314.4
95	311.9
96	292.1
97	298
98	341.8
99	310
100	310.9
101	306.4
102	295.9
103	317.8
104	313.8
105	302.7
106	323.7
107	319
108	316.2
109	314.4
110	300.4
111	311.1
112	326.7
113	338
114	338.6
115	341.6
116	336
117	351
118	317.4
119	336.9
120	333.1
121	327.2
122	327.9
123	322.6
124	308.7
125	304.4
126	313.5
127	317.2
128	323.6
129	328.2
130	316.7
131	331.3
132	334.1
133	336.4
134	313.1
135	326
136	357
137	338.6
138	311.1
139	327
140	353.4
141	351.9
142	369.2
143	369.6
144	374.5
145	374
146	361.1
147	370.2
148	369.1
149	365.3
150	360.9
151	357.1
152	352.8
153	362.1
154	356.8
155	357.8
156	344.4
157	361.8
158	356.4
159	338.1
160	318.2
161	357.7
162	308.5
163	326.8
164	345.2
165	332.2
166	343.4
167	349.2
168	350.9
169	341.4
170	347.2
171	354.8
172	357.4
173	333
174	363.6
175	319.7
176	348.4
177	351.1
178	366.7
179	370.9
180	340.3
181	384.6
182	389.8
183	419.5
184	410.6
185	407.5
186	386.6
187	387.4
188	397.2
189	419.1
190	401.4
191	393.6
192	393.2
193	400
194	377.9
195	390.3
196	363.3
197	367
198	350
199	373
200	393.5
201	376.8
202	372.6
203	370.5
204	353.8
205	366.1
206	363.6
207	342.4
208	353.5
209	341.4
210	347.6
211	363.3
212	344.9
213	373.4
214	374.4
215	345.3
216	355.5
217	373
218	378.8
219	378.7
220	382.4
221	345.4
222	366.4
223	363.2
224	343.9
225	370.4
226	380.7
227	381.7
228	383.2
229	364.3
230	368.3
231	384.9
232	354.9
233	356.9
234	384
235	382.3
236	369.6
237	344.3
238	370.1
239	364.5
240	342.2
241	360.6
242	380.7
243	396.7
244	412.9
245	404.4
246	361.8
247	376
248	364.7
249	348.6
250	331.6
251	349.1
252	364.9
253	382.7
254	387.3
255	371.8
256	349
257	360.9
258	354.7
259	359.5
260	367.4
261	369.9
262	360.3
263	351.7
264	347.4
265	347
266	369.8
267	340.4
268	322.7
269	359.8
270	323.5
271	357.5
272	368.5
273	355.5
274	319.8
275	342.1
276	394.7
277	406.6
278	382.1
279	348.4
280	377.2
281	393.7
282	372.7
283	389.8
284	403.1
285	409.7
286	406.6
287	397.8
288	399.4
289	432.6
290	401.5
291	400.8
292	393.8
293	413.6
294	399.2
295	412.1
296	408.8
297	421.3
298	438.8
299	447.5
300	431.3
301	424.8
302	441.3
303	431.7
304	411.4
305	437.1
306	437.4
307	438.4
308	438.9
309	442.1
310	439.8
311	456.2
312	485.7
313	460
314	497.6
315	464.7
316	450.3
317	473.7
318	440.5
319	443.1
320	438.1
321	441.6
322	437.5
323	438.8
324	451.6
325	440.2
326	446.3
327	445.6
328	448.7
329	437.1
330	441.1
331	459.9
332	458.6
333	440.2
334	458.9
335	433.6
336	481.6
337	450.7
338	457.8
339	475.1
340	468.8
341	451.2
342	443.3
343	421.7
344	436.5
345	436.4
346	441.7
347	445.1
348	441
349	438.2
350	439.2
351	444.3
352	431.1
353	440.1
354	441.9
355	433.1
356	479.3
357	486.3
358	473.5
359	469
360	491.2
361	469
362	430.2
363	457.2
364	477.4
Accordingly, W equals 4.11 kPa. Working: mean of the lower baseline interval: 340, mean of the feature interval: 364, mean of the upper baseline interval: 450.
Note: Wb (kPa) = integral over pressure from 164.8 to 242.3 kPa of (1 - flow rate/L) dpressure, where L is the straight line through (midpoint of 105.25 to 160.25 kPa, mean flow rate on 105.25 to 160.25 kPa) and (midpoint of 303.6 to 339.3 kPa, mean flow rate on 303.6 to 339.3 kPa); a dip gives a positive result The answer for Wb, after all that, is 2.36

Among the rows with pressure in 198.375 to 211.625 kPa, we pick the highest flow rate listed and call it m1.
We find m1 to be 393.5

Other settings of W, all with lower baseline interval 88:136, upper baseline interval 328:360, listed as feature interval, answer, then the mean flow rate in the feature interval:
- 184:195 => -1.0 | 397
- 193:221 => 0.6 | 366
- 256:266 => 1.1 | 358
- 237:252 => 1.0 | 368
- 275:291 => 0.9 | 393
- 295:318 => -0.7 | 444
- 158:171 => 0.4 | 340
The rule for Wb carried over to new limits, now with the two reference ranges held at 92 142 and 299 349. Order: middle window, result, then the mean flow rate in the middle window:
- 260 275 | 2.30 kPa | 350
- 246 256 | 1.00 kPa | 363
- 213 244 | 1.65 kPa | 369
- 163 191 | -0.61 kPa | 367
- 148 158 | -0.39 kPa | 358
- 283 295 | 0.60 kPa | 405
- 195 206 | 0.11 kPa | 369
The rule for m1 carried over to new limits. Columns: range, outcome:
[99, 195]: 419.5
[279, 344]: 497.6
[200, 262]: 412.9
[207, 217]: 374.4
